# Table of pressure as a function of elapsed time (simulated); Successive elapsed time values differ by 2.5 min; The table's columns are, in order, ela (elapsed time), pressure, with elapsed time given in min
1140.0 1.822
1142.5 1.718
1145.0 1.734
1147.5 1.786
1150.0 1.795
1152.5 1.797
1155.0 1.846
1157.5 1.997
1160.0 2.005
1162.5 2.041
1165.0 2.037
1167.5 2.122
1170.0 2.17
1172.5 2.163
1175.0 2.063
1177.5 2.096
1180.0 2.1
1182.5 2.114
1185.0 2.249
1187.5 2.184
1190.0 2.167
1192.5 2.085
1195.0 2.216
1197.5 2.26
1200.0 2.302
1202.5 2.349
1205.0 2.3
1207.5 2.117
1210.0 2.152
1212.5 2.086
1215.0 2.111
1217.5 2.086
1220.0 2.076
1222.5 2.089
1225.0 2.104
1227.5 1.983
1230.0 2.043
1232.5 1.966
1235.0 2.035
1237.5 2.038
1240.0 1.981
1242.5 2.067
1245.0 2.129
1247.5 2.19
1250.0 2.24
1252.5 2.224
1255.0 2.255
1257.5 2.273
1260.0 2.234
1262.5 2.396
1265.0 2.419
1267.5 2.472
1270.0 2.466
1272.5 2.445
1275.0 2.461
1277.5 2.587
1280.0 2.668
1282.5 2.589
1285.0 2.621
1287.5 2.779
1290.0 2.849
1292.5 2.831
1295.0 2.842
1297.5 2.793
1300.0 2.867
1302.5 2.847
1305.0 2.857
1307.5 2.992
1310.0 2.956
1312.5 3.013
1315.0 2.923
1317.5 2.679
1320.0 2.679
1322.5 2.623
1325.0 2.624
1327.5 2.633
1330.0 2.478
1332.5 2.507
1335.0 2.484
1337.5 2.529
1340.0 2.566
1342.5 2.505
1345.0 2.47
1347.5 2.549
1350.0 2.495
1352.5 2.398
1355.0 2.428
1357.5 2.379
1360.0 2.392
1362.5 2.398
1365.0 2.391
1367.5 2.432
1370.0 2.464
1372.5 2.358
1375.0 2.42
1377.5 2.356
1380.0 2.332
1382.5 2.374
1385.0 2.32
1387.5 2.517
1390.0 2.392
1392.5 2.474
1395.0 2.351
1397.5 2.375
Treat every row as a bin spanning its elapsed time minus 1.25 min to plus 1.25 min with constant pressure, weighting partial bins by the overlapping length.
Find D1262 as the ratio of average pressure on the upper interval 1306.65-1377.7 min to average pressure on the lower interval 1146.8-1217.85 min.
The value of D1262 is 1.22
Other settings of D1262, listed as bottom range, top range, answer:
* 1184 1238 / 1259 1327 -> 1.26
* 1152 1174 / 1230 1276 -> 1.10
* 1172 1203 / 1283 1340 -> 1.26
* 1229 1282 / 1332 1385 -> 1.07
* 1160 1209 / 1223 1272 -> 1.01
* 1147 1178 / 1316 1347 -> 1.29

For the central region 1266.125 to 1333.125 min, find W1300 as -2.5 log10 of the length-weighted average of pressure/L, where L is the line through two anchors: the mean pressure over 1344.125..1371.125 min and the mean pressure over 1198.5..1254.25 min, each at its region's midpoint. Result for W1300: -0.18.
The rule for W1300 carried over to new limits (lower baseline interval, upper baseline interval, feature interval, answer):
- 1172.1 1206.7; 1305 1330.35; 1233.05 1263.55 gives 0.14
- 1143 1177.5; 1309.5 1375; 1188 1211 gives -0.06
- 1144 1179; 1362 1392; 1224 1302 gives -0.10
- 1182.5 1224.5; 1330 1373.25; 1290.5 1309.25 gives -0.21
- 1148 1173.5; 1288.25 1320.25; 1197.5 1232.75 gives 0.09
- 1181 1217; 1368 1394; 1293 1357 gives -0.14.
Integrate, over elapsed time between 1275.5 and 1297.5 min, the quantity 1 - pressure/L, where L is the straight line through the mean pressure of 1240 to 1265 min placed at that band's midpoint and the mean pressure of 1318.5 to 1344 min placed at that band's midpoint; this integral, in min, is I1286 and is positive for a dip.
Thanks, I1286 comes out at -3.2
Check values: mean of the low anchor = 2.22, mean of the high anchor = 2.56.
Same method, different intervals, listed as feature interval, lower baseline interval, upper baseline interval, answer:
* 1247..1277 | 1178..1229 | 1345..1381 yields -1.3 min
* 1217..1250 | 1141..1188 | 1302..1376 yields 2.4 min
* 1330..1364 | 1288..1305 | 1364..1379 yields 1.0 min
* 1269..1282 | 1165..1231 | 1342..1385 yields -1.5 min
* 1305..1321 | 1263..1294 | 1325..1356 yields -2.1 min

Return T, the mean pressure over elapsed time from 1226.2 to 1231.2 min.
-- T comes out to 2.01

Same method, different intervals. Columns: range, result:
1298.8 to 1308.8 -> 2.89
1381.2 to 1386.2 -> 2.35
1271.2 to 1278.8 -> 2.5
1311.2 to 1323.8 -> 2.78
